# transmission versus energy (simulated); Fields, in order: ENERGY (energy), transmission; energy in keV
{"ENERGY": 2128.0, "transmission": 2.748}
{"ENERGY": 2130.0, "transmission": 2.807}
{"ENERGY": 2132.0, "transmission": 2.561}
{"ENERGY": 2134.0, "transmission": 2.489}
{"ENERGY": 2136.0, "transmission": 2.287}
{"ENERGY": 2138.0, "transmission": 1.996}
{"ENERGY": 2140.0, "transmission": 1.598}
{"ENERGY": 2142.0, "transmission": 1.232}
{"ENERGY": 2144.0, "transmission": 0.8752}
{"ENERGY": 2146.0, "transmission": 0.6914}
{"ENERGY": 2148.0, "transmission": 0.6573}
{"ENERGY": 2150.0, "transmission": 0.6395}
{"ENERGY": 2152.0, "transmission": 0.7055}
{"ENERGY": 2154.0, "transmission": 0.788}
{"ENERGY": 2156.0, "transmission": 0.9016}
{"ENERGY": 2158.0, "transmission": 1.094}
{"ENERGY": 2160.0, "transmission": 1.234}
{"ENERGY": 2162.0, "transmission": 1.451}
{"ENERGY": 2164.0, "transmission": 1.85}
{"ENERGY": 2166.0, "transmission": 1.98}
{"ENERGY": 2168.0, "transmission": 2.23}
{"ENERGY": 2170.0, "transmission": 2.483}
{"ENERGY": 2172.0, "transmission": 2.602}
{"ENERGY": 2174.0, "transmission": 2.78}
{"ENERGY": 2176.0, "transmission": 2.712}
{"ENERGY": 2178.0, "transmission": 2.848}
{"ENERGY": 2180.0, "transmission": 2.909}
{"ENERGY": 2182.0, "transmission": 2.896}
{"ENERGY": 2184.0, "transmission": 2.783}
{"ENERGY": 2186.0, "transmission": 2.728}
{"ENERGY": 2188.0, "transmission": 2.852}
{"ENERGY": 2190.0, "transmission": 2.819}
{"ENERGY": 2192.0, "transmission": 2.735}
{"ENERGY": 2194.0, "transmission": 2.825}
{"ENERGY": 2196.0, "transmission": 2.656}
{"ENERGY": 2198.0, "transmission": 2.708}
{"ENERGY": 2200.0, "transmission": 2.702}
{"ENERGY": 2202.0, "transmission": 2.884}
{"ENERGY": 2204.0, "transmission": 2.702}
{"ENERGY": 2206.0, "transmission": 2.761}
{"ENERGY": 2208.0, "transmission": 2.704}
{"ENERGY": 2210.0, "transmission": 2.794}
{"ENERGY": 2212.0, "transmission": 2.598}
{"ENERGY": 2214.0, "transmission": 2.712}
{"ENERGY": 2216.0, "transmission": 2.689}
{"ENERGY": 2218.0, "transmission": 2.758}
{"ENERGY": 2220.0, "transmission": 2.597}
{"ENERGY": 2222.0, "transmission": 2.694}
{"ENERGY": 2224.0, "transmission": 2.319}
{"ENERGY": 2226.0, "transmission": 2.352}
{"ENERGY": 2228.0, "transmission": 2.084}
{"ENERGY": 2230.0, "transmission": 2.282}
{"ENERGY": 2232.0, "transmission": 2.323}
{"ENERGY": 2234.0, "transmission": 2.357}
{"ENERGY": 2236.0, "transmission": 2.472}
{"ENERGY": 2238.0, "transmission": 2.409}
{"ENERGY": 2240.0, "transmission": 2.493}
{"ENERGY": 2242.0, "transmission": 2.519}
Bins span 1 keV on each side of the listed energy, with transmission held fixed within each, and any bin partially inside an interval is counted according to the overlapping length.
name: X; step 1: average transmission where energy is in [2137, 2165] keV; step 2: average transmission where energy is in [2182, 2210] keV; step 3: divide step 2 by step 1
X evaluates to 2.46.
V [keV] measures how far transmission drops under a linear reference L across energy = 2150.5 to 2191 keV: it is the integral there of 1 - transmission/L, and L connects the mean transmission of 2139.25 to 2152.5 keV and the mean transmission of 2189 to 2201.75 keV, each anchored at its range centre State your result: -4.47 keV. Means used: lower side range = 0.909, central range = 2.11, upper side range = 2.75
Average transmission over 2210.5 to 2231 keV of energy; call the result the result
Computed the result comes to 2.52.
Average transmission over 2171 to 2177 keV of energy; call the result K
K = 2.7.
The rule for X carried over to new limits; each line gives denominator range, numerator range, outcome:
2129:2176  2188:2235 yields 1.56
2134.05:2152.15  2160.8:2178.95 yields 1.81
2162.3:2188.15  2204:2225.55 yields 1.04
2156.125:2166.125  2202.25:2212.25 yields 1.91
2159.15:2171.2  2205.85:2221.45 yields 1.43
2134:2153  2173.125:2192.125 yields 2.24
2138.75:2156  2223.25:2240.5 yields 2.56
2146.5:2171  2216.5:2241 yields 1.84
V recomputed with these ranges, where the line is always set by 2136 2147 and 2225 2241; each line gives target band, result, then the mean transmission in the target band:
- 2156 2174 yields -2.5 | 1.86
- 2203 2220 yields -4.8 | 2.71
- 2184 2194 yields -4.9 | 2.79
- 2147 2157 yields 5.0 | 0.738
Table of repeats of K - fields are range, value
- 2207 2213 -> 2.7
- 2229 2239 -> 2.37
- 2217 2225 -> 2.59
